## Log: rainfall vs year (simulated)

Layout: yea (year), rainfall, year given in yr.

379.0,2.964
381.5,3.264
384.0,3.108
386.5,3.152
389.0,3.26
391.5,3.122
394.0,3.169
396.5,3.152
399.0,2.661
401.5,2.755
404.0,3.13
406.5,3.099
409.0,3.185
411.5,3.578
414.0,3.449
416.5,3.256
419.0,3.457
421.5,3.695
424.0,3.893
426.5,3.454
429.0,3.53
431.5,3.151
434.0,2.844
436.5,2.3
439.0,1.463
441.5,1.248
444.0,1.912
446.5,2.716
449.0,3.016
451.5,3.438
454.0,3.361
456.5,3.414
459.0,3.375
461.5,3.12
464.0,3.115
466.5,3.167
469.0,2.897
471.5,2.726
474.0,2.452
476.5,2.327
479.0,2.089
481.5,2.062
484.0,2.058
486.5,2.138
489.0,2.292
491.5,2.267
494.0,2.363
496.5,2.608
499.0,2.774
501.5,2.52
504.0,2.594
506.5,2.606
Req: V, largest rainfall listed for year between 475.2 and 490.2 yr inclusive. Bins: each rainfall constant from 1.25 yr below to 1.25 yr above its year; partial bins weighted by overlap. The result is 2.327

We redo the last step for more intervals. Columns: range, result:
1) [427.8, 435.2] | 3.53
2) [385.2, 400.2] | 3.26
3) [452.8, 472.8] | 3.414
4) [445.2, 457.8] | 3.438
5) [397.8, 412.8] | 3.578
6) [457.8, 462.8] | 3.375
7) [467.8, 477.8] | 2.897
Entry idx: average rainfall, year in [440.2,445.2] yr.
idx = 1.58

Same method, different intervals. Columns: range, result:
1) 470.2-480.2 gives 2.4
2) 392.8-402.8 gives 2.93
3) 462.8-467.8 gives 3.14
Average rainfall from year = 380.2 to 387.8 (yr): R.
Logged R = 3.17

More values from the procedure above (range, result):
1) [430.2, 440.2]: 2.45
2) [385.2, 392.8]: 3.18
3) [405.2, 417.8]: 3.31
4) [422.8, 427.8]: 3.67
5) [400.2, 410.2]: 3.04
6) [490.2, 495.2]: 2.31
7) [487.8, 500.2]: 2.46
